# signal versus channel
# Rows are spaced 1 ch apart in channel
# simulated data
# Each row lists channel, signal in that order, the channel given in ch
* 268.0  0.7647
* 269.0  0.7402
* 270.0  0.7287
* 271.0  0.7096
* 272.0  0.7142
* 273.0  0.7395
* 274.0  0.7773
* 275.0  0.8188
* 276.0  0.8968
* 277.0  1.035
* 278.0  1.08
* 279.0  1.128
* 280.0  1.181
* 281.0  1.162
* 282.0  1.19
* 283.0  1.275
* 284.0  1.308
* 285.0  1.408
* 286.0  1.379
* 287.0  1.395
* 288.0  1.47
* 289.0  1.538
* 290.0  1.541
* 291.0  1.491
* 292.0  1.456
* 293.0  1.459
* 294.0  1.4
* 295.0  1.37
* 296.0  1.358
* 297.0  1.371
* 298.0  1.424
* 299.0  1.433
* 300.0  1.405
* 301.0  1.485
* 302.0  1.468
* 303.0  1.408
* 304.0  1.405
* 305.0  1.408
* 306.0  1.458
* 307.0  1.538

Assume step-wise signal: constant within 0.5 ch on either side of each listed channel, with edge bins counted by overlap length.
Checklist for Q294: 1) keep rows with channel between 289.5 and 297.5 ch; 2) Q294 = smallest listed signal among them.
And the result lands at 1.358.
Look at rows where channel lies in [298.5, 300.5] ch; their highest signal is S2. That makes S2 1.433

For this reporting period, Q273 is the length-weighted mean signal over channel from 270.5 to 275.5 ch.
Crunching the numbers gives 0.752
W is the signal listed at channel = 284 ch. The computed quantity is 1.308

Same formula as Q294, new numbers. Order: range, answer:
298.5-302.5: 1.405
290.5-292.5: 1.456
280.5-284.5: 1.162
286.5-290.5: 1.395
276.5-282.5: 1.035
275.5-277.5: 0.8968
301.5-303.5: 1.408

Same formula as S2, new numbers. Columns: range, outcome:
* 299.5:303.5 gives 1.485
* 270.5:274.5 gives 0.7773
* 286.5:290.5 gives 1.541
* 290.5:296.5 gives 1.491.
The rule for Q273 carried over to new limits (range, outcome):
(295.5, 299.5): 1.4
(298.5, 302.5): 1.45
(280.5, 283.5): 1.21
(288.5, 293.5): 1.5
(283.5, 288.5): 1.39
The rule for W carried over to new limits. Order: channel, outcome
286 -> 1.379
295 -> 1.37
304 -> 1.405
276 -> 0.8968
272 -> 0.7142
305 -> 1.408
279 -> 1.128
